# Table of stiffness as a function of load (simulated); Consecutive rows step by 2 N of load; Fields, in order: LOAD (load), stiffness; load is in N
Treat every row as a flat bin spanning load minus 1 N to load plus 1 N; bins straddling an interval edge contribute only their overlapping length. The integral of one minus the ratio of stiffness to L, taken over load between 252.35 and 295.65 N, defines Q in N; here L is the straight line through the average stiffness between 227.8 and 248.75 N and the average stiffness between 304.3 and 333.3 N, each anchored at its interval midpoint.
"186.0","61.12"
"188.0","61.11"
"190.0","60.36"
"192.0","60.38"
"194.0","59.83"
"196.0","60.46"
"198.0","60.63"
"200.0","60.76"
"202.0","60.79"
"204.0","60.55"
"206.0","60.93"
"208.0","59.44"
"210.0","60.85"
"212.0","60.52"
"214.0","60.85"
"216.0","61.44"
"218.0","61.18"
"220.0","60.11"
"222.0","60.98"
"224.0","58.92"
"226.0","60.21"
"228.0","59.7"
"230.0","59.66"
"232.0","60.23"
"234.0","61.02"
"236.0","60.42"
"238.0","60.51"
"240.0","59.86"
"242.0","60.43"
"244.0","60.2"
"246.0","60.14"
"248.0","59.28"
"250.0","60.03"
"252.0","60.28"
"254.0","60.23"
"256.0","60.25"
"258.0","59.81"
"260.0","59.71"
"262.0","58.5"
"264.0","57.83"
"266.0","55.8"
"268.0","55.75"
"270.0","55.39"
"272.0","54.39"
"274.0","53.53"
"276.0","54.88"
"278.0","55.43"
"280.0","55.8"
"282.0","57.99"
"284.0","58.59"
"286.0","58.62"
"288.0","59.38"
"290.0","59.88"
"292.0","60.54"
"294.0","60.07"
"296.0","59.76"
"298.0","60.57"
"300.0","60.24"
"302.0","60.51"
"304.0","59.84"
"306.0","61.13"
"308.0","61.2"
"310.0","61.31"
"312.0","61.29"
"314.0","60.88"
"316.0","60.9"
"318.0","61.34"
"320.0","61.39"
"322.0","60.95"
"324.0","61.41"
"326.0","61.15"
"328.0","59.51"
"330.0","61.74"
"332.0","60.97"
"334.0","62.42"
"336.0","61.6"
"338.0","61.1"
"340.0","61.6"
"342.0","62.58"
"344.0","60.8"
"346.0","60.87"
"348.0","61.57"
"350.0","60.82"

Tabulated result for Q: 1.97 N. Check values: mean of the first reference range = 60.2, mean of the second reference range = 61.1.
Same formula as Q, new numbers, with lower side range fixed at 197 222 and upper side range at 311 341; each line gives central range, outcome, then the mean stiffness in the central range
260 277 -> 1.4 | 56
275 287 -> 0.8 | 56.9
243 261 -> 0.3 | 60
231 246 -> 0.1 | 60.4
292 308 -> 0.2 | 60.4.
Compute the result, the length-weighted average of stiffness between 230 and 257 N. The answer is 60.2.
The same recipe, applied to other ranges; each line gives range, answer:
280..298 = 59.2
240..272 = 58.8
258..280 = 56.3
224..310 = 59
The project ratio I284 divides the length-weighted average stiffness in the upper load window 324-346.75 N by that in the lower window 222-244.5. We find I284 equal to 1.0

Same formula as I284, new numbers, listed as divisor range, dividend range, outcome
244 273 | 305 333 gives 1.05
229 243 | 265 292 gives 0.94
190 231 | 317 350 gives 1.01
